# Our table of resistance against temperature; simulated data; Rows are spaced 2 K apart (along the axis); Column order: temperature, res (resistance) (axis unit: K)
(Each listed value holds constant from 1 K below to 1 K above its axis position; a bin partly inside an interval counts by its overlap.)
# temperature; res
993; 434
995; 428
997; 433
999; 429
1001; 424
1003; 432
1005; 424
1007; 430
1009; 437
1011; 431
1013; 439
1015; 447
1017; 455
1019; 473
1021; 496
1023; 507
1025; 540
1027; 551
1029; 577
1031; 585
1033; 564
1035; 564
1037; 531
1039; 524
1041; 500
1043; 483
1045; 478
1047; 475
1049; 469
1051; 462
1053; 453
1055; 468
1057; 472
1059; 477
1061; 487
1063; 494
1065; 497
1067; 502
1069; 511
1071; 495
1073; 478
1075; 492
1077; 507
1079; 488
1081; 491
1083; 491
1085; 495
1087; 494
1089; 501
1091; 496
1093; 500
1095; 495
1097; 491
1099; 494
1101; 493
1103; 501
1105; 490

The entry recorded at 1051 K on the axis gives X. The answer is 462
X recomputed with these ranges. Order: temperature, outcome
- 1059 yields 477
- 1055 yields 468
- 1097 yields 491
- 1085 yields 495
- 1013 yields 439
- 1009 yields 437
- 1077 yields 507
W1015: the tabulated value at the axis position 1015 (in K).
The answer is 447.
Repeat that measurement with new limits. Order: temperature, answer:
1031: 585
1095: 495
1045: 478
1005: 424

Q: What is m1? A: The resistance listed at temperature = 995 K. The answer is 428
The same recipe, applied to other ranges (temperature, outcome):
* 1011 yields 431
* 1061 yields 487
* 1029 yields 577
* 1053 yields 453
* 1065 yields 497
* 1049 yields 469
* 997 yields 433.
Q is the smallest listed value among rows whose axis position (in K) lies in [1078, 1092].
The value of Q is 488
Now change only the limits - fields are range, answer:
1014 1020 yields 447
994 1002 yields 424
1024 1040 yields 524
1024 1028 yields 540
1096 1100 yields 491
